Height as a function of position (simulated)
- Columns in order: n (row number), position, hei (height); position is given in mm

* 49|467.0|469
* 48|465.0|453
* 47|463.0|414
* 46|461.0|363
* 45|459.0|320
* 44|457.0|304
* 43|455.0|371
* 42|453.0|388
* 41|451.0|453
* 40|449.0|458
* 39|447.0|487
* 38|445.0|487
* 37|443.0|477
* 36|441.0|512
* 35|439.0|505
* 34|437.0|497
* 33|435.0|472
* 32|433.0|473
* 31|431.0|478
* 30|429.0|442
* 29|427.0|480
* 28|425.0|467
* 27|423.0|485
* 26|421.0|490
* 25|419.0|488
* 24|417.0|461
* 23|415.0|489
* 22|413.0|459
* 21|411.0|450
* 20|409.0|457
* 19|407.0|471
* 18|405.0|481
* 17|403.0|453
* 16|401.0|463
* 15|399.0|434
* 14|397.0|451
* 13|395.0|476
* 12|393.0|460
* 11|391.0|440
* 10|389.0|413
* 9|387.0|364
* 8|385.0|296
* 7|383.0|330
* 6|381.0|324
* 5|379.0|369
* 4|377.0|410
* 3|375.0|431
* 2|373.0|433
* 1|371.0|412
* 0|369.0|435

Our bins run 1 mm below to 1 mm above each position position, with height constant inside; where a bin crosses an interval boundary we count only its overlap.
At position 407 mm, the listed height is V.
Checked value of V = 471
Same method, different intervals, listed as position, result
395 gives 476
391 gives 440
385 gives 296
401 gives 463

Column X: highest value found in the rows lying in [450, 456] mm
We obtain 453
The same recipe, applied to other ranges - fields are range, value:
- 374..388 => 431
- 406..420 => 489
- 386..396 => 476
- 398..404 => 463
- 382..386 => 330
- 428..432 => 478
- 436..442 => 512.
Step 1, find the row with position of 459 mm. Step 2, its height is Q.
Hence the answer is 320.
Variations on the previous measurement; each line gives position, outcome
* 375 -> 431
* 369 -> 435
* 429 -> 442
